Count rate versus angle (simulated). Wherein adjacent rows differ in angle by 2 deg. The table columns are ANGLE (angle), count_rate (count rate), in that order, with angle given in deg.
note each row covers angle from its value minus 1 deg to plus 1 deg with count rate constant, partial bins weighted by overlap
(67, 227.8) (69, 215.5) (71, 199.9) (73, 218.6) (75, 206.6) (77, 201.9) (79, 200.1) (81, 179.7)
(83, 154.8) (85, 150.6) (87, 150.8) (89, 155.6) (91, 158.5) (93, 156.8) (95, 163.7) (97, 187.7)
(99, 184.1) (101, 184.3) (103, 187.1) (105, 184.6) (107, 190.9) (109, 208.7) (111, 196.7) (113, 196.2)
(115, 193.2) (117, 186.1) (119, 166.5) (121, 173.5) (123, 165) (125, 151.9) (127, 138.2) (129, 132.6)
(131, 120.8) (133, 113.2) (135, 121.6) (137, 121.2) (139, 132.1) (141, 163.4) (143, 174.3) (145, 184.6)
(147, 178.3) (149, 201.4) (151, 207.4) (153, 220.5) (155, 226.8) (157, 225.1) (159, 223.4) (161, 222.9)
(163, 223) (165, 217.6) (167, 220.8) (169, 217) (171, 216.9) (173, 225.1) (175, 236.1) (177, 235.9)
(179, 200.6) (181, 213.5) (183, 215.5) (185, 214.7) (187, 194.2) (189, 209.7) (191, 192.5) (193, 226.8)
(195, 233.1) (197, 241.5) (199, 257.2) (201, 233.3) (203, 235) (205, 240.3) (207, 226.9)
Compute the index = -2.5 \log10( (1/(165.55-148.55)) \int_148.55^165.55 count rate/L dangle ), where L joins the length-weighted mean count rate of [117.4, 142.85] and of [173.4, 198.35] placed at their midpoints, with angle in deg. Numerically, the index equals -0.22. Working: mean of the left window 144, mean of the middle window 219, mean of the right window 219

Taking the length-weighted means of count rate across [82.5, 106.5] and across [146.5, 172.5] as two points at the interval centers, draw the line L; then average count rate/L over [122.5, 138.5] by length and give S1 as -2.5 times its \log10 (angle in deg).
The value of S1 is 0.42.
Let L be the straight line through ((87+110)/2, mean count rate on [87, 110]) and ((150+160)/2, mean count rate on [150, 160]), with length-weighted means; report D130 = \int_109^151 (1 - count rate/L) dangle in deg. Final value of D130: 7.91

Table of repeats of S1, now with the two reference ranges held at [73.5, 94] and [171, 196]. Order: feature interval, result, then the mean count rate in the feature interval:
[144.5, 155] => 0.00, 202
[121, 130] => 0.26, 150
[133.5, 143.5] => 0.37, 139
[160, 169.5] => -0.06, 220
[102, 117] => -0.05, 193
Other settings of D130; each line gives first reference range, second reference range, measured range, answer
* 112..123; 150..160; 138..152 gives 2.2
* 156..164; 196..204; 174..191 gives 1.5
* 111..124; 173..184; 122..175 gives 5.0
